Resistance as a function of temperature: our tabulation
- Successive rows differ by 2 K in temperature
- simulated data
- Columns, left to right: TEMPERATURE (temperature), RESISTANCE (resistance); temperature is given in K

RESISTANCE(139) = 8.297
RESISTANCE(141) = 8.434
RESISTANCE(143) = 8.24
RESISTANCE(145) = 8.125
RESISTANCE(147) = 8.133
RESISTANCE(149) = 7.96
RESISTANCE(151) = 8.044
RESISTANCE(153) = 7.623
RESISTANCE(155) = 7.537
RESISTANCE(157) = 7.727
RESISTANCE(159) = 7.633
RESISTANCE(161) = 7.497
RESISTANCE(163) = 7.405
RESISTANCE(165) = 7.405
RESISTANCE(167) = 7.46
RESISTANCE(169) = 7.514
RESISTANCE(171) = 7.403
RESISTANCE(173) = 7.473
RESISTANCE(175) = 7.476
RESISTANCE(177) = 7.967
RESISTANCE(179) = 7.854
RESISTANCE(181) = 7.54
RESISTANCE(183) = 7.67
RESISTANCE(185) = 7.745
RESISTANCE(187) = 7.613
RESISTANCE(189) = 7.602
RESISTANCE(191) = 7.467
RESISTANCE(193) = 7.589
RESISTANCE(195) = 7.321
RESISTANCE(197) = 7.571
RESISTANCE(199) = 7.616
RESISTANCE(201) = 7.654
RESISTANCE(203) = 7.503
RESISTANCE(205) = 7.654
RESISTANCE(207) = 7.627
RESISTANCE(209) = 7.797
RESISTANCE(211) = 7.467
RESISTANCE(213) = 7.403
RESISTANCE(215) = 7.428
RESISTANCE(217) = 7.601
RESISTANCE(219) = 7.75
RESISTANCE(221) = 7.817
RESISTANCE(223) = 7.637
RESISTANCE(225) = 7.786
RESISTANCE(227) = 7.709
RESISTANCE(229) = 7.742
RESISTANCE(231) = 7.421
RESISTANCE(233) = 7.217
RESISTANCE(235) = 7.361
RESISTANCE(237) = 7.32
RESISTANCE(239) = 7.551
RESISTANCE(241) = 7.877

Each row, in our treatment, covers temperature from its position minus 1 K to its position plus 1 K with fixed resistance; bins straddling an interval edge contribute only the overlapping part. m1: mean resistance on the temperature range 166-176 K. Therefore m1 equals 7.47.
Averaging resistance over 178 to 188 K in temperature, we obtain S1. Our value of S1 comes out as 7.68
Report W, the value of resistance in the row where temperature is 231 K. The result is 7.421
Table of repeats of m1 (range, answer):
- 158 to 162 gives 7.56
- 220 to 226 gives 7.75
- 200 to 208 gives 7.61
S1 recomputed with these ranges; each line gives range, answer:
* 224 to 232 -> 7.66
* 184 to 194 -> 7.6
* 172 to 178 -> 7.64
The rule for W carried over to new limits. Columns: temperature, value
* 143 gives 8.24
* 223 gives 7.637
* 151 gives 8.044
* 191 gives 7.467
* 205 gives 7.654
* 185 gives 7.745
